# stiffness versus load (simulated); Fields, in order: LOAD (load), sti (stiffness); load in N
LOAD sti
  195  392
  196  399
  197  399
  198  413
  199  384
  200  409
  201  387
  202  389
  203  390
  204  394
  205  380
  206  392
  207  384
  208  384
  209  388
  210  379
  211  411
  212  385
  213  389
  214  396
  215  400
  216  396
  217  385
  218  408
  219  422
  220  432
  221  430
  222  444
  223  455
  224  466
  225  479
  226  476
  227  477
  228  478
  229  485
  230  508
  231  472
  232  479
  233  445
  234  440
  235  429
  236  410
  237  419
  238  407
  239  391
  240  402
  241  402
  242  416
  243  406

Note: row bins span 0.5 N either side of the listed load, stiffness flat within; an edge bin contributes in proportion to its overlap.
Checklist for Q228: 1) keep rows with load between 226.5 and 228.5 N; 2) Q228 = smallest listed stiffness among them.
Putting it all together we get 477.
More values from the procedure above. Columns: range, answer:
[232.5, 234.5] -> 440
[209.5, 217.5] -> 379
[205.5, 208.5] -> 384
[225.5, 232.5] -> 472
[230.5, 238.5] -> 407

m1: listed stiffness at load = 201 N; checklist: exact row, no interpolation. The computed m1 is 387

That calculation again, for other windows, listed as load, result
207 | 384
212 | 385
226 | 476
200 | 409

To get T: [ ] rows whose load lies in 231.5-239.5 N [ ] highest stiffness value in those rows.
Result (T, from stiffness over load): 479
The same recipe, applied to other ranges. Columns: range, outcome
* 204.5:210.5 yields 392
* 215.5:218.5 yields 408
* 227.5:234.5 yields 508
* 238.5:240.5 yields 402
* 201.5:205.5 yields 394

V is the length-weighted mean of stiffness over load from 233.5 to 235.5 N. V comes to 434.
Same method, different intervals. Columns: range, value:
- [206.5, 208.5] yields 384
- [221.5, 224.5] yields 455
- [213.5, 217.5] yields 394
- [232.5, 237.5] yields 429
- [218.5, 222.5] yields 432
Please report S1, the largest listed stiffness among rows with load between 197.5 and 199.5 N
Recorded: 413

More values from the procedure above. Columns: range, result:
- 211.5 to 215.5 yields 400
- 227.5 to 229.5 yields 485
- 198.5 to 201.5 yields 409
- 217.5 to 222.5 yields 444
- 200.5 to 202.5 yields 389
